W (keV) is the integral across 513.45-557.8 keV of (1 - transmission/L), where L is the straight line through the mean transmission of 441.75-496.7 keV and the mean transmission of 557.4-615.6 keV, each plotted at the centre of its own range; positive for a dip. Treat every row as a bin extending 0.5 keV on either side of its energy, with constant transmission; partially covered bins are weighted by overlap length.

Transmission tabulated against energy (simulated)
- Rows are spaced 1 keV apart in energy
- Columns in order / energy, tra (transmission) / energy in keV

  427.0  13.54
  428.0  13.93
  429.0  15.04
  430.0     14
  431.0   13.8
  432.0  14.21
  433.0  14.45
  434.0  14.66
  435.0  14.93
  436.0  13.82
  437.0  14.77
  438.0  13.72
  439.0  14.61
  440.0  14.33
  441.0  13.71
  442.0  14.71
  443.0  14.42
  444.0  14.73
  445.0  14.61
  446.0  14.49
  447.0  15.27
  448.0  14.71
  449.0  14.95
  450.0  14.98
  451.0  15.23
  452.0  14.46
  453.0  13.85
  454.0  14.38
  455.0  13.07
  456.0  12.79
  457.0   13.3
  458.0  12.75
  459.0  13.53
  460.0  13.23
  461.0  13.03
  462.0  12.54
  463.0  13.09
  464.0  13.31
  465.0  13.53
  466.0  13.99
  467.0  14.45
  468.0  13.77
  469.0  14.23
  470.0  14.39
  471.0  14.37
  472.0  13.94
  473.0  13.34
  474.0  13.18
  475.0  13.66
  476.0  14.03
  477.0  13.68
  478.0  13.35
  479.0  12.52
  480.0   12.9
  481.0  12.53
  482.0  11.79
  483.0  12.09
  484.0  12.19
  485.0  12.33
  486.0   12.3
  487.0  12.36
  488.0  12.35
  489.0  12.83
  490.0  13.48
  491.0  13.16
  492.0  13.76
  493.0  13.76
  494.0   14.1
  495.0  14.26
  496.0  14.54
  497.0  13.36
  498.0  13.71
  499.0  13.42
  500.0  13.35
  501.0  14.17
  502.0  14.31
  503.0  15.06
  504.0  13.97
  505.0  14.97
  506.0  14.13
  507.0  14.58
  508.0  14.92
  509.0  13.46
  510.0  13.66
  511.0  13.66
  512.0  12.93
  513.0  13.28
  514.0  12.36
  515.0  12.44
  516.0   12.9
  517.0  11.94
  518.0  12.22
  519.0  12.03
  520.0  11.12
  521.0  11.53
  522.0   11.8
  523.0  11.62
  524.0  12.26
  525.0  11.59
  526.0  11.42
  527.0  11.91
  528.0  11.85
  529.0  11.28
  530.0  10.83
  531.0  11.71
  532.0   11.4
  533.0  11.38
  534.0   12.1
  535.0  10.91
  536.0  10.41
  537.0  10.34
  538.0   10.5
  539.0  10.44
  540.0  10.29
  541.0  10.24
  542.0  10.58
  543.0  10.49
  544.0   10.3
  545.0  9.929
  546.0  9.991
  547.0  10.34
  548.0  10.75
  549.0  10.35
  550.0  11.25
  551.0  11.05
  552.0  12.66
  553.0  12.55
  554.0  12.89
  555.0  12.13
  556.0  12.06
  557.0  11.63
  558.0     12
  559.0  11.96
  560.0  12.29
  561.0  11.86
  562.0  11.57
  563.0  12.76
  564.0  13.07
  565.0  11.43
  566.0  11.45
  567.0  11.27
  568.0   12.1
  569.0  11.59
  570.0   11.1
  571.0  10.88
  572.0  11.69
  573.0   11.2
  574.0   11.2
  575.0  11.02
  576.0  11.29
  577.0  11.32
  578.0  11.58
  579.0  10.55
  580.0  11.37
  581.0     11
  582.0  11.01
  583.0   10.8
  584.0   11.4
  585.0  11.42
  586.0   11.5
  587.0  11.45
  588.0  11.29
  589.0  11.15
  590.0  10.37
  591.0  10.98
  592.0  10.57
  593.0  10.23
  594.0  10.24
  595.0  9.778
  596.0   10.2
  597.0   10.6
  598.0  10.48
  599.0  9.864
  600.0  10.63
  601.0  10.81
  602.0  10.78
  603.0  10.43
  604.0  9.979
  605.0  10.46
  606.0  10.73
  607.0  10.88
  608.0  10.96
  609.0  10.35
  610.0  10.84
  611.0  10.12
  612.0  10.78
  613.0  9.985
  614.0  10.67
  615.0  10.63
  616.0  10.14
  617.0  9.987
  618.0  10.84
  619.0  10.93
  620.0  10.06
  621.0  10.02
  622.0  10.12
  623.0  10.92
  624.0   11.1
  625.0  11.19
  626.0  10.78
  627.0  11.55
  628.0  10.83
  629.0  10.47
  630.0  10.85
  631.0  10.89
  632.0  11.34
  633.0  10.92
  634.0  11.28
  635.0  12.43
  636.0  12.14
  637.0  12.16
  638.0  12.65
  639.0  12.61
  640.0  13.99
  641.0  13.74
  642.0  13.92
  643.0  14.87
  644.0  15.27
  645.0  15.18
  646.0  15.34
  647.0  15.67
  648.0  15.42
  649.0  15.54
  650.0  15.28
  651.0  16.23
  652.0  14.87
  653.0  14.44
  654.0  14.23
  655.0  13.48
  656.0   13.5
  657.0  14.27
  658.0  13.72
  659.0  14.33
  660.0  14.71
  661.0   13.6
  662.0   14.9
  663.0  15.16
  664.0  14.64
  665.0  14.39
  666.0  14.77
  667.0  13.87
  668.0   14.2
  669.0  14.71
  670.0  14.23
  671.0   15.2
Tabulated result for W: 2.9 keV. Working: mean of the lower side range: 13.6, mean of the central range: 11.4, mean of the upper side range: 11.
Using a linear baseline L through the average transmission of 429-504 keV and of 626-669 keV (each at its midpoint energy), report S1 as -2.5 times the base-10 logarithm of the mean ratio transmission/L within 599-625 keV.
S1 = 0.28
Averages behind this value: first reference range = 13.8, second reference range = 13.6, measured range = 10.5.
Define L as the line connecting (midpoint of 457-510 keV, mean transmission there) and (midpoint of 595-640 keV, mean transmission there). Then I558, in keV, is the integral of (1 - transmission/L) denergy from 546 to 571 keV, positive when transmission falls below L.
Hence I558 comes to 0.6 keV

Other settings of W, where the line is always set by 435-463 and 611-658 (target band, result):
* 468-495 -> 1.1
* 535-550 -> 3.2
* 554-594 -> 4.8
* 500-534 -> 2.0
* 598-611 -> 2.2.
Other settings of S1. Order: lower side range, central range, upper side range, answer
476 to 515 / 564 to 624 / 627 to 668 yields 0.246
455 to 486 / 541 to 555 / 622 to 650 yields 0.178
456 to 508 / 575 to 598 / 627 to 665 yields 0.237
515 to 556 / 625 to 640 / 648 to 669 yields 0.196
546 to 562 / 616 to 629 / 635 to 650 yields 0.264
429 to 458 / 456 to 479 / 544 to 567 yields 0.015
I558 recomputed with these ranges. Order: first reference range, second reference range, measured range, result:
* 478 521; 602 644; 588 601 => 1.4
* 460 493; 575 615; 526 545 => 1.7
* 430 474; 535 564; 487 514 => -2.4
